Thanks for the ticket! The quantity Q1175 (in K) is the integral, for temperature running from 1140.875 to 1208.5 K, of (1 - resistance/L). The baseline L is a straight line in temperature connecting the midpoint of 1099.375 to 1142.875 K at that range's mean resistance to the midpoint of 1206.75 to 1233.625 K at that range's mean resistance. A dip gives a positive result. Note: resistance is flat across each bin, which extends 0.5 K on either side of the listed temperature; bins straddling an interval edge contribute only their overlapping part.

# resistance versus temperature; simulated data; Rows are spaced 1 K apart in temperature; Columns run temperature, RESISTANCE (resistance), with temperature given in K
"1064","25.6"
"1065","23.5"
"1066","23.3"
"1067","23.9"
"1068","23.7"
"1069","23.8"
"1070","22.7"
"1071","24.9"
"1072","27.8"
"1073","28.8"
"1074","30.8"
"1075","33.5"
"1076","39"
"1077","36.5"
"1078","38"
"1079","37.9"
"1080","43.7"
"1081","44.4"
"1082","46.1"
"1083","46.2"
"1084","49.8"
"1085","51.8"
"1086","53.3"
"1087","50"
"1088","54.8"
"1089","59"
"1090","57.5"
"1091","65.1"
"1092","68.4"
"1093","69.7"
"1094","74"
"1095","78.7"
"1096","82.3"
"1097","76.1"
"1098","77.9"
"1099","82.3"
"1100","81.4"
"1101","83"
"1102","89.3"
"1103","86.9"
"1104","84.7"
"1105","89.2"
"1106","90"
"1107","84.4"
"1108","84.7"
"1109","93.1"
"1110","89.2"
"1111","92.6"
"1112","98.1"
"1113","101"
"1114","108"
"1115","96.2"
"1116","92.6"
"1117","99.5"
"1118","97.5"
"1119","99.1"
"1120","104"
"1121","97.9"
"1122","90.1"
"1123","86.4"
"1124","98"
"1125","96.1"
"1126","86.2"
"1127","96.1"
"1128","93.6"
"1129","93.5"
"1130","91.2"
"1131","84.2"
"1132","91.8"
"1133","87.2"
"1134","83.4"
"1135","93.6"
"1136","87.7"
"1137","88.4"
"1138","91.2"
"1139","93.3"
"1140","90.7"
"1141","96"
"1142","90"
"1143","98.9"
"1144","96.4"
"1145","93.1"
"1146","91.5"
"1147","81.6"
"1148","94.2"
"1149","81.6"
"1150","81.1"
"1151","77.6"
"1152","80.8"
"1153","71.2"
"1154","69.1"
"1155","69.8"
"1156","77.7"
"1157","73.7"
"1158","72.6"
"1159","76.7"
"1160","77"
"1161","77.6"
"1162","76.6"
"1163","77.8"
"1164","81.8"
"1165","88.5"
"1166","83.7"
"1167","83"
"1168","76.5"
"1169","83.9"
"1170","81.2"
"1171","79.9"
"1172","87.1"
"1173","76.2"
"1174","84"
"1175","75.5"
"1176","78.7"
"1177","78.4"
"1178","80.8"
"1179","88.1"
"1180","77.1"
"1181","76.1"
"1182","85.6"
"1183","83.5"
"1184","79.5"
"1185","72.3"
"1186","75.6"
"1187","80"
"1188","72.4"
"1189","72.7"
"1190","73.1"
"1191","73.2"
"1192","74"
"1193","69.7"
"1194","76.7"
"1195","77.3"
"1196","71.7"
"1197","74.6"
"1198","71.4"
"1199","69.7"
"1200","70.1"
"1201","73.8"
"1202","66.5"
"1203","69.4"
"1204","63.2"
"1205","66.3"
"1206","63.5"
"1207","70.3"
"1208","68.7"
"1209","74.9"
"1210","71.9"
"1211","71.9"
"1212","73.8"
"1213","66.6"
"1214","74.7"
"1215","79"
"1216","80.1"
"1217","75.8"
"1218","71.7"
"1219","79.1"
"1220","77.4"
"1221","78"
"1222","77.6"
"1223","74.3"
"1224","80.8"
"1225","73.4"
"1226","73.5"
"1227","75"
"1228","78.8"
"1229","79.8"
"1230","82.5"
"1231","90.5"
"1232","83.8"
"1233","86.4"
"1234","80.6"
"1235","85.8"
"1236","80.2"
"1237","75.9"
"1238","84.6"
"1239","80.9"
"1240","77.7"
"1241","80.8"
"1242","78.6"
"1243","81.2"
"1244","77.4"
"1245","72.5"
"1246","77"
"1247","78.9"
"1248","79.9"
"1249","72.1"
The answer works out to 4.72 K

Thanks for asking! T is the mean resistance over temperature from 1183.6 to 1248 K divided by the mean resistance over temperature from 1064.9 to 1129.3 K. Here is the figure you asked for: 1.1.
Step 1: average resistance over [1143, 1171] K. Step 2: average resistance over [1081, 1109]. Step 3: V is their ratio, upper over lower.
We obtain 1.14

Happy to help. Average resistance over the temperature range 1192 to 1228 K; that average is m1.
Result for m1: 73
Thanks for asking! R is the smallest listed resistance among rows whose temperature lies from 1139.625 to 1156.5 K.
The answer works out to 69.1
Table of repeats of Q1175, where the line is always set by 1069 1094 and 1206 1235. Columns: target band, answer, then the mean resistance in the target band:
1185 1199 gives -0.71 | 73.8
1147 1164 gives -4.27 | 77.5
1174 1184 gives -1.97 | 80.6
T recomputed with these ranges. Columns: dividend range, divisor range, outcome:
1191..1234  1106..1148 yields 0.80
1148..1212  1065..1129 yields 1.11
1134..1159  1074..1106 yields 1.36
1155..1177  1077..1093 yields 1.55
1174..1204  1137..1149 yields 0.82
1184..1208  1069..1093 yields 1.63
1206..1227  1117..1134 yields 0.80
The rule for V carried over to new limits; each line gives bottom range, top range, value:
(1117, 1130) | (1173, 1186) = 0.84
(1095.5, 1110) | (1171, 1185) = 0.95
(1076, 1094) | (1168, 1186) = 1.55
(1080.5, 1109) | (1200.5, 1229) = 1.04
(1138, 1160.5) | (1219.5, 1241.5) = 0.96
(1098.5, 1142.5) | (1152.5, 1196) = 0.85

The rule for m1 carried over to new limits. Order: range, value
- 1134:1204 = 79.9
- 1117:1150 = 92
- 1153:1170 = 77.8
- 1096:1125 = 91.1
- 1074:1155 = 79.4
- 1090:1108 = 79.7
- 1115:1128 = 95.3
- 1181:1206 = 73.3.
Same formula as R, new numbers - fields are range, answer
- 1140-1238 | 63.2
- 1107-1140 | 83.4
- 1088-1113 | 54.8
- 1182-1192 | 72.3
